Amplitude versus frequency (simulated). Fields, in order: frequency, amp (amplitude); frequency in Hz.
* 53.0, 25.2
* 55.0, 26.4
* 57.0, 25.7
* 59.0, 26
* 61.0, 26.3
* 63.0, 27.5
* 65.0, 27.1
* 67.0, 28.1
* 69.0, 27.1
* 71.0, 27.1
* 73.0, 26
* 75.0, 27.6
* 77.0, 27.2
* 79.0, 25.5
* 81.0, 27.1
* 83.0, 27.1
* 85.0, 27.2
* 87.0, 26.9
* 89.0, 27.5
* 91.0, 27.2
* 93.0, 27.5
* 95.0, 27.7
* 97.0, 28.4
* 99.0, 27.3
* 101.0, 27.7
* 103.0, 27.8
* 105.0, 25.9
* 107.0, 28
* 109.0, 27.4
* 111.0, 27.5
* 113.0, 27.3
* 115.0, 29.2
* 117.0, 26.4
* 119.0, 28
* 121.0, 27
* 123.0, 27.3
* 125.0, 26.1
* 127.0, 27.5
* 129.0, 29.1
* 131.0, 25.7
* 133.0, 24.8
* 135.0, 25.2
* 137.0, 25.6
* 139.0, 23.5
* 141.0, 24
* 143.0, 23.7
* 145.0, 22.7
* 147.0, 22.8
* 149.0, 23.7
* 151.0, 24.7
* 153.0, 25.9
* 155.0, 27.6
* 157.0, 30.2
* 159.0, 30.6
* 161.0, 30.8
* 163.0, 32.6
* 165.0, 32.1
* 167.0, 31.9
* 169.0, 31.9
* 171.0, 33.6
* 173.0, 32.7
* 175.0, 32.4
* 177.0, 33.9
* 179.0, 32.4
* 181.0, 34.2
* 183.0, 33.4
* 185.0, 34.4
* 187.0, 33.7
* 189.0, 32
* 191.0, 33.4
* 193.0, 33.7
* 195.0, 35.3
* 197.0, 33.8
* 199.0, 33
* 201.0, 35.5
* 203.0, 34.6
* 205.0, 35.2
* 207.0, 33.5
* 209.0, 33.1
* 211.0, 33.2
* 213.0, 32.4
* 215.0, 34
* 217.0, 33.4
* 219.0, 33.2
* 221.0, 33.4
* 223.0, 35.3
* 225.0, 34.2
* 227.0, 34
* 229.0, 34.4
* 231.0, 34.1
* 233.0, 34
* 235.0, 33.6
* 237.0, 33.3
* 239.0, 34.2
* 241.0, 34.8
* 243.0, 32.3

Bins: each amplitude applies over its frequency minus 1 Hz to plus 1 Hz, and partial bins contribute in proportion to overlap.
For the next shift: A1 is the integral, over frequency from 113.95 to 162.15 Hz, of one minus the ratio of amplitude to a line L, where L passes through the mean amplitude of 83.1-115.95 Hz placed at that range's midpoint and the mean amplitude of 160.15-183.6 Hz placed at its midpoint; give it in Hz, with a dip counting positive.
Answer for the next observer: 6.2 Hz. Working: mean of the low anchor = 27.5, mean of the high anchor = 32.7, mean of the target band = 26.4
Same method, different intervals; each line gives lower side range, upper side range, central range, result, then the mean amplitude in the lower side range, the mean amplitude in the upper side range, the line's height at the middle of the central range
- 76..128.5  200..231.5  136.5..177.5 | 3.0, 27.3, 34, 30.5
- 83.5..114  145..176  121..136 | 0.9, 27.4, 29.3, 28.3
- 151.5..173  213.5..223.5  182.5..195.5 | -0.6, 30.7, 33.7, 32.1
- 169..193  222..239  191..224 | -0.2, 33.2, 34.1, 33.7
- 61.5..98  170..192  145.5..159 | 2.4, 27.2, 33.3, 31.6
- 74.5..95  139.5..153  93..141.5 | -3.0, 27.1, 23.8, 25.3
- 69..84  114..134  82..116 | -0.7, 26.8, 27.1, 27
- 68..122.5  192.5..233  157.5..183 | -0.7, 27.3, 34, 31.6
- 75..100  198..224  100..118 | 0.6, 27.2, 33.8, 28.4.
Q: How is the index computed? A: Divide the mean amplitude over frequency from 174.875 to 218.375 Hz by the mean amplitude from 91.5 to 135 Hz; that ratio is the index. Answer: 1.24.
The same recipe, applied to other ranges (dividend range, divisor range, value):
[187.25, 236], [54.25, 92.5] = 1.26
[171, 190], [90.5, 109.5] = 1.21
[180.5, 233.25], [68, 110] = 1.24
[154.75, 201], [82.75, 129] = 1.19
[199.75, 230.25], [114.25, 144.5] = 1.30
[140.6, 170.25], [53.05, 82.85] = 1.04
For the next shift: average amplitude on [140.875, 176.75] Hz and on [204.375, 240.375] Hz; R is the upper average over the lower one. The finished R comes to 1.17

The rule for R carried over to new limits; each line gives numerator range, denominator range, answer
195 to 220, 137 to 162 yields 1.31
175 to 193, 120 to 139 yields 1.27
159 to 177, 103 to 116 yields 1.17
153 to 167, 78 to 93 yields 1.13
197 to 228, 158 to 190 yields 1.04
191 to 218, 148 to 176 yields 1.13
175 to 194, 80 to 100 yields 1.22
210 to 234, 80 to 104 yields 1.23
